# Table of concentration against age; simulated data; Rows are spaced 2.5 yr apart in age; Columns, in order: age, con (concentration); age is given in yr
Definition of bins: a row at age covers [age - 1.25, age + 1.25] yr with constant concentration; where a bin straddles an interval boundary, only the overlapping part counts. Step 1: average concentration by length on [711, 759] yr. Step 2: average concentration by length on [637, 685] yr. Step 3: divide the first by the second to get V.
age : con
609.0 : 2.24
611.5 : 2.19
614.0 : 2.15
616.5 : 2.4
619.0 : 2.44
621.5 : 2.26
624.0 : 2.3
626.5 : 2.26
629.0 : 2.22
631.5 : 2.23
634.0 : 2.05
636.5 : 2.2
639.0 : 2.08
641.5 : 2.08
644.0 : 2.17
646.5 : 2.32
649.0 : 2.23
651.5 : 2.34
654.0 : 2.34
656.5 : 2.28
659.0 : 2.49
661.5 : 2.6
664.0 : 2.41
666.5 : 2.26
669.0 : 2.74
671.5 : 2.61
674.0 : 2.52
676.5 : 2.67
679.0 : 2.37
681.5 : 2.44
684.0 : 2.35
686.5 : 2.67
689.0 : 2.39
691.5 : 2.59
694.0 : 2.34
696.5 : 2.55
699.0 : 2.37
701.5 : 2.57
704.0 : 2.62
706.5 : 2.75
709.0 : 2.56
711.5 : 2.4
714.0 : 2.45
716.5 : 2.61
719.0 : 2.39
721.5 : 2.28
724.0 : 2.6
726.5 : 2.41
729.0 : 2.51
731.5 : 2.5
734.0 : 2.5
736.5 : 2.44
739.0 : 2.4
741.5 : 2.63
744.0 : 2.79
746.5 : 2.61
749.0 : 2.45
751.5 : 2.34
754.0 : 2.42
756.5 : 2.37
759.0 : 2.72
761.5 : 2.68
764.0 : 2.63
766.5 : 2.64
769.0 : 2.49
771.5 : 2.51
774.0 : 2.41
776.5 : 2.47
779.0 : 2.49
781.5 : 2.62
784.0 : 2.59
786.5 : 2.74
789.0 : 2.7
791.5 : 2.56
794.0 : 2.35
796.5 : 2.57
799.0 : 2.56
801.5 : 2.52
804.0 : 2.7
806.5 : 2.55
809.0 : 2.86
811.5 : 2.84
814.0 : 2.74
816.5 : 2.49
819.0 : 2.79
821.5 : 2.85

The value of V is 1.04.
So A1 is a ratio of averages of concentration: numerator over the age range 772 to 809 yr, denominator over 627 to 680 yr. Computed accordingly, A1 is 1.1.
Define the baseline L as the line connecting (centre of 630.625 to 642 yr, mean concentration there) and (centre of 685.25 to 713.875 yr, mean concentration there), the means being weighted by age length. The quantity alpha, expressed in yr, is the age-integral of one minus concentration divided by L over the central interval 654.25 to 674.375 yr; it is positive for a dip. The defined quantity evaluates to -1.5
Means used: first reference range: 2.13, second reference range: 2.53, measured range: 2.48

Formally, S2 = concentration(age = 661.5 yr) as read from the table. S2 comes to 2.6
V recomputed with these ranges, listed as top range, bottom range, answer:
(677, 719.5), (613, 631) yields 1.09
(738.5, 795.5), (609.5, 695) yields 1.08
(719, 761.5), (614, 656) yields 1.11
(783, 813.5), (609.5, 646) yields 1.19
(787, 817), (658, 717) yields 1.05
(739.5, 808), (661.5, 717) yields 1.02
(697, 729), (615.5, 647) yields 1.12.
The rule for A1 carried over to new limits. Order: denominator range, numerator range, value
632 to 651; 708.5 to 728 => 1.13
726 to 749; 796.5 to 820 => 1.05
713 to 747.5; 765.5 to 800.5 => 1.02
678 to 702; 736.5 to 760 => 1.02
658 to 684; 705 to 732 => 1.00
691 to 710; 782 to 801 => 1.02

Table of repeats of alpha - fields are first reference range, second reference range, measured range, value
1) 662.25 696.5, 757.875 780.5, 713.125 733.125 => 0.4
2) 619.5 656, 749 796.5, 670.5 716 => -3.1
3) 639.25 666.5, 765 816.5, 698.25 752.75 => -1.1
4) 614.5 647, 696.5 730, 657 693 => -1.9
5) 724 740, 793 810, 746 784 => 0.0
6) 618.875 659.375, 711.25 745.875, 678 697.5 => -0.7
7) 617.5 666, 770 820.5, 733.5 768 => -0.5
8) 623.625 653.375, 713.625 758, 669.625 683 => -1.2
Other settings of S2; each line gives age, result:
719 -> 2.39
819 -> 2.79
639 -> 2.08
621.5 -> 2.26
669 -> 2.74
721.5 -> 2.28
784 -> 2.59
